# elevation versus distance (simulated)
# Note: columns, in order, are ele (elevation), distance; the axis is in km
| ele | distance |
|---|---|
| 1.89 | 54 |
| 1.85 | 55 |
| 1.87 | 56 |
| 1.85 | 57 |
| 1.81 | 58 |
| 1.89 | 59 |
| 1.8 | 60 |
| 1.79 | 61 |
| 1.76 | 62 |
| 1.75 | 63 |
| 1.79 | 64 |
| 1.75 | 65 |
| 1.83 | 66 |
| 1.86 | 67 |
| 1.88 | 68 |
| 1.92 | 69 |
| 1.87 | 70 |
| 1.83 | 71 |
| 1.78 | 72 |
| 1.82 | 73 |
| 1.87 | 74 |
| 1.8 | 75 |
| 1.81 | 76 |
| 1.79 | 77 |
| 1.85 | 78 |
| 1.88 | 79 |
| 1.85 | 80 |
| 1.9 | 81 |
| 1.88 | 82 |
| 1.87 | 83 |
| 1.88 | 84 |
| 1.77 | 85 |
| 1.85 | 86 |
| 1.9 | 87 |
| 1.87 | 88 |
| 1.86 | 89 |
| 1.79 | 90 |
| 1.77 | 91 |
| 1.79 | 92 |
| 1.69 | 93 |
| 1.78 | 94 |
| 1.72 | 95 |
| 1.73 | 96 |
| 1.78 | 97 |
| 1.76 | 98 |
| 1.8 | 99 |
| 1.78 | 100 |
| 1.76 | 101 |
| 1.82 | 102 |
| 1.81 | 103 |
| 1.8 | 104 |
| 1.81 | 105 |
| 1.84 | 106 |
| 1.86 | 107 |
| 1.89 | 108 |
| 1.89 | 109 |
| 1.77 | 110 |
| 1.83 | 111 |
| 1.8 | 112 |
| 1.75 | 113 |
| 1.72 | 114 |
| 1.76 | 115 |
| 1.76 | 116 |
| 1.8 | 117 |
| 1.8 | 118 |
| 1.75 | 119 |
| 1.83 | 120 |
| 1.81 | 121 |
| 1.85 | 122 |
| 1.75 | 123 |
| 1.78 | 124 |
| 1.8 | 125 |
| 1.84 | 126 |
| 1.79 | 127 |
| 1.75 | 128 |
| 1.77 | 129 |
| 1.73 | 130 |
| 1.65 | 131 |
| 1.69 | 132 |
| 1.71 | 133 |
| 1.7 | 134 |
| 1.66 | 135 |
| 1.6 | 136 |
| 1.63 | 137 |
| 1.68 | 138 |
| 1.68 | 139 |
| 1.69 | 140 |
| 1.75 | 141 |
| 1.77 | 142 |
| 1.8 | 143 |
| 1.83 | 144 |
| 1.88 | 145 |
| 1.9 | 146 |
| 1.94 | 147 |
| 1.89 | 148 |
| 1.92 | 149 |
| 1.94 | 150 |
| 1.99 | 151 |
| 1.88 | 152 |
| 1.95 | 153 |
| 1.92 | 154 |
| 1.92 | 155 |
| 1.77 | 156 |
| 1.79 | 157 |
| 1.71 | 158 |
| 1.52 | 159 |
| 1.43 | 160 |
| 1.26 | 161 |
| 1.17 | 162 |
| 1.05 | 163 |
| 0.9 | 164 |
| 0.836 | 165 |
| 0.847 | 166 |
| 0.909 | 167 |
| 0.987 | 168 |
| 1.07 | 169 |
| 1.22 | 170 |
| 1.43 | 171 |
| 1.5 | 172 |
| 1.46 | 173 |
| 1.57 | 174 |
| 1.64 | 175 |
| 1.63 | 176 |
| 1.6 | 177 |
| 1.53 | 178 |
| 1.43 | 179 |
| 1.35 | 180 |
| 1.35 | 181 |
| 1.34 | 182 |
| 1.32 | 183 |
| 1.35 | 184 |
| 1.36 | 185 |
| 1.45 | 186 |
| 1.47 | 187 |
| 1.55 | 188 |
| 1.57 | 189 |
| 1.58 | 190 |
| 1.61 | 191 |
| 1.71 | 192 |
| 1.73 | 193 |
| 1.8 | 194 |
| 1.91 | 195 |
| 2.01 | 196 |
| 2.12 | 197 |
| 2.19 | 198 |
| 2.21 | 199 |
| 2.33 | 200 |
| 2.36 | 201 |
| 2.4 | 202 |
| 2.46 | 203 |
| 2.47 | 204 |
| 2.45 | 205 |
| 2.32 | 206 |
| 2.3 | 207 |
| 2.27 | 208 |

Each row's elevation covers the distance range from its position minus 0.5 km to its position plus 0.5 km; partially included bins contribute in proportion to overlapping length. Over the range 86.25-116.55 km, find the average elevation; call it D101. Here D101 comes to 1.8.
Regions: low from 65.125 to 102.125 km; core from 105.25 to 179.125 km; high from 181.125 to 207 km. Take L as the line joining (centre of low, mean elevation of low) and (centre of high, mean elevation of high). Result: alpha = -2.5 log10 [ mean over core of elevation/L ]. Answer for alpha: 0.12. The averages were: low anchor 1.82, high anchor 1.88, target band 1.65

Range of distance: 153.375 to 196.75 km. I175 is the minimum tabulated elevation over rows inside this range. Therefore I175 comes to 0.836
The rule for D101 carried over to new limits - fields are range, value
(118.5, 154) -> 1.79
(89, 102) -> 1.77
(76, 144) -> 1.78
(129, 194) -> 1.56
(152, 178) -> 1.42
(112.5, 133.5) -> 1.77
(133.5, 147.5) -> 1.75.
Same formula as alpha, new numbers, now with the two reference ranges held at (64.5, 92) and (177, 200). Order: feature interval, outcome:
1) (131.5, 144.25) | 0.02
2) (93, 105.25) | 0.02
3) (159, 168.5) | 0.50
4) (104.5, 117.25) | -0.01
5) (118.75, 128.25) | -0.02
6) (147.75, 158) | -0.11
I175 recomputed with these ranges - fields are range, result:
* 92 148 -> 1.6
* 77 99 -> 1.69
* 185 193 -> 1.36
